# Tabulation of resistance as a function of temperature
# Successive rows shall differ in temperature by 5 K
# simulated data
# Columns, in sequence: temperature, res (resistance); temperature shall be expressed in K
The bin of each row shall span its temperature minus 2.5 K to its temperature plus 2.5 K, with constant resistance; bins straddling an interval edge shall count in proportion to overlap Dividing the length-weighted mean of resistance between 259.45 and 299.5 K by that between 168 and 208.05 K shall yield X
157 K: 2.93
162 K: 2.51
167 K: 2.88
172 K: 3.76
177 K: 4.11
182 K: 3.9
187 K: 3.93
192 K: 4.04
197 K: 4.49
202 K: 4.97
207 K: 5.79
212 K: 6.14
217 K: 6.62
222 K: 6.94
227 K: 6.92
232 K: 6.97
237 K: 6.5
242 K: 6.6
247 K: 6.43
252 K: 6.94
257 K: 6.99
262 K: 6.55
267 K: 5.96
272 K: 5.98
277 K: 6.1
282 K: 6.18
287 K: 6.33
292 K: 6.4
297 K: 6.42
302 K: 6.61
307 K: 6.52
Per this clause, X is 1.5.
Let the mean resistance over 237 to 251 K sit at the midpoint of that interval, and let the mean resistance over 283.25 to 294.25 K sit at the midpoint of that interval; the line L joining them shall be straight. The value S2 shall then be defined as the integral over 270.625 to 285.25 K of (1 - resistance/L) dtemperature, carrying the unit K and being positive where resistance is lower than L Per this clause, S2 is 0.7 K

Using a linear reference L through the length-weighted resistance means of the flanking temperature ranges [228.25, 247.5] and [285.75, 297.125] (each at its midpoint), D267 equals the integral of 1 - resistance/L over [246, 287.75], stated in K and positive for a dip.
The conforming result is 0.8 K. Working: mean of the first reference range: 6.66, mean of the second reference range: 6.38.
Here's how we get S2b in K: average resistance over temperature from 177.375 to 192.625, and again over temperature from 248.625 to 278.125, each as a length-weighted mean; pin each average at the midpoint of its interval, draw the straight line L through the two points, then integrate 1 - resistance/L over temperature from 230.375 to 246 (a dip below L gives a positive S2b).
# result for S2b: -2.8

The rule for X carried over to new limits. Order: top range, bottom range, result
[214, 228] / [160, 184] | 1.97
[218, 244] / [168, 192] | 1.75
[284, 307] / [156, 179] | 1.99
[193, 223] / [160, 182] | 1.67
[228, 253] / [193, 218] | 1.23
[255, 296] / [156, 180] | 1.93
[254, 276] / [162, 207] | 1.58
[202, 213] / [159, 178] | 1.76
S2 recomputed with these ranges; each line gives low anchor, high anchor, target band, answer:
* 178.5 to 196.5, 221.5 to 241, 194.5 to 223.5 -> -2.0 K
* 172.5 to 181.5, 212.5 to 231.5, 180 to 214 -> 3.3 K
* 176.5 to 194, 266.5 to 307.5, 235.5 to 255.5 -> -4.9 K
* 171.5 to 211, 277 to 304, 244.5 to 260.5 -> -3.2 K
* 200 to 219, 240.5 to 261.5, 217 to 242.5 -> -2.0 K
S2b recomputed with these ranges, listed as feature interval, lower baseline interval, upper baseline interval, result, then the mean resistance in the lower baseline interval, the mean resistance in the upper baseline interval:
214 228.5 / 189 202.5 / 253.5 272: -4.5 K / 4.41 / 6.45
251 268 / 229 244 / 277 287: -0.5 K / 6.7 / 6.2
